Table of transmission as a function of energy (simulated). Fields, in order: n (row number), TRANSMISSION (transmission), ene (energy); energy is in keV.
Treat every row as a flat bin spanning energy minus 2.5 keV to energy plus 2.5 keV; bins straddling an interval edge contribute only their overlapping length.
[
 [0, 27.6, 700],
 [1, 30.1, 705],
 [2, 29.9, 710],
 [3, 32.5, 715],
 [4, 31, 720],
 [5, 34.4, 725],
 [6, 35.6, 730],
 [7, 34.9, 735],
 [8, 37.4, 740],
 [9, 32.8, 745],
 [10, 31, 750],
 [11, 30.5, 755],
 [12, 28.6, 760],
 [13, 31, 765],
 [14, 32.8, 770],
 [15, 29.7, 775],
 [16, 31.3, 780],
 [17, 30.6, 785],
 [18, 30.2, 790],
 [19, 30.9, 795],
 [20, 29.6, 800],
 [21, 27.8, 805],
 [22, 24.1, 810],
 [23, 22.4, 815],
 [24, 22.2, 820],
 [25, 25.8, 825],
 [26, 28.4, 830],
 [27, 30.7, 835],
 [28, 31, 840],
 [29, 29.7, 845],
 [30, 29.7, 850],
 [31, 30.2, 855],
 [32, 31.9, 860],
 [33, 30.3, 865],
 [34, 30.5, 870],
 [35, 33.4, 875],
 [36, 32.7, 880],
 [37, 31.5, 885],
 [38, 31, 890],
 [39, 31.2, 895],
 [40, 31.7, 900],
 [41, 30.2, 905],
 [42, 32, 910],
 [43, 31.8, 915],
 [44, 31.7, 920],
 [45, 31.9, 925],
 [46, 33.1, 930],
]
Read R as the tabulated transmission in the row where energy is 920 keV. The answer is 31.7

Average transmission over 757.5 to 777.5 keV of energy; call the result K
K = 30.5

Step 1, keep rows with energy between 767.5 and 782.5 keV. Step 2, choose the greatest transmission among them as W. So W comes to 32.8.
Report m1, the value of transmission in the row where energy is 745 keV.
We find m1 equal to 32.8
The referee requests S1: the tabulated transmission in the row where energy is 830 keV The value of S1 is 28.4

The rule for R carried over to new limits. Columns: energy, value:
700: 27.6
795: 30.9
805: 27.8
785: 30.6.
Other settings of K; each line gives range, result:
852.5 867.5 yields 30.8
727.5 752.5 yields 34.3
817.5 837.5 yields 26.8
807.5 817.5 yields 23.2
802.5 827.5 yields 24.5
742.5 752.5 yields 31.9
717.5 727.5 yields 32.7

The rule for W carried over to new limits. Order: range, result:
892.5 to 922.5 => 32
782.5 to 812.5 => 30.9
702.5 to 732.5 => 35.6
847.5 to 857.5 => 30.2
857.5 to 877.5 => 33.4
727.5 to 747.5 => 37.4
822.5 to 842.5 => 31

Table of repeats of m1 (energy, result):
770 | 32.8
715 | 32.5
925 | 31.9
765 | 31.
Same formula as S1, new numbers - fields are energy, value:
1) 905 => 30.2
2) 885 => 31.5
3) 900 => 31.7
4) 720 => 31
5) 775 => 29.7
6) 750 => 31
